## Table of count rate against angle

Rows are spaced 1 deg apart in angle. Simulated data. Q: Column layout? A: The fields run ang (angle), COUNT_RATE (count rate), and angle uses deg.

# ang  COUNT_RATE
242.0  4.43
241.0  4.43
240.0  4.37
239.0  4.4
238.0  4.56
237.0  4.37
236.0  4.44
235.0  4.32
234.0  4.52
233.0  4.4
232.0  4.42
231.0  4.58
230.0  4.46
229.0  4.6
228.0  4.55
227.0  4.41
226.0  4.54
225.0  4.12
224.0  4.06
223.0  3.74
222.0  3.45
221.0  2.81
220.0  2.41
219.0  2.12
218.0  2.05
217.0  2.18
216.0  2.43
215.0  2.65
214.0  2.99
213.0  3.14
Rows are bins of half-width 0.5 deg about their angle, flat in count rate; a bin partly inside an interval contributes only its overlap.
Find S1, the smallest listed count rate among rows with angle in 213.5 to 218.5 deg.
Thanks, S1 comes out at 2.05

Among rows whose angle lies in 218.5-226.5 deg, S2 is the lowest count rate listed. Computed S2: 2.12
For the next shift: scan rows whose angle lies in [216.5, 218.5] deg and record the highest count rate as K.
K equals 2.18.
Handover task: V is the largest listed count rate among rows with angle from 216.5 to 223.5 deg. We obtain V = 3.74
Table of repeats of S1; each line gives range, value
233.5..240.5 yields 4.32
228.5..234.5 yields 4.4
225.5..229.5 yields 4.41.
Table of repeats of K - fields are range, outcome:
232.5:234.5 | 4.52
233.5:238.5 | 4.56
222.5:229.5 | 4.6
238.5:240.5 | 4.4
